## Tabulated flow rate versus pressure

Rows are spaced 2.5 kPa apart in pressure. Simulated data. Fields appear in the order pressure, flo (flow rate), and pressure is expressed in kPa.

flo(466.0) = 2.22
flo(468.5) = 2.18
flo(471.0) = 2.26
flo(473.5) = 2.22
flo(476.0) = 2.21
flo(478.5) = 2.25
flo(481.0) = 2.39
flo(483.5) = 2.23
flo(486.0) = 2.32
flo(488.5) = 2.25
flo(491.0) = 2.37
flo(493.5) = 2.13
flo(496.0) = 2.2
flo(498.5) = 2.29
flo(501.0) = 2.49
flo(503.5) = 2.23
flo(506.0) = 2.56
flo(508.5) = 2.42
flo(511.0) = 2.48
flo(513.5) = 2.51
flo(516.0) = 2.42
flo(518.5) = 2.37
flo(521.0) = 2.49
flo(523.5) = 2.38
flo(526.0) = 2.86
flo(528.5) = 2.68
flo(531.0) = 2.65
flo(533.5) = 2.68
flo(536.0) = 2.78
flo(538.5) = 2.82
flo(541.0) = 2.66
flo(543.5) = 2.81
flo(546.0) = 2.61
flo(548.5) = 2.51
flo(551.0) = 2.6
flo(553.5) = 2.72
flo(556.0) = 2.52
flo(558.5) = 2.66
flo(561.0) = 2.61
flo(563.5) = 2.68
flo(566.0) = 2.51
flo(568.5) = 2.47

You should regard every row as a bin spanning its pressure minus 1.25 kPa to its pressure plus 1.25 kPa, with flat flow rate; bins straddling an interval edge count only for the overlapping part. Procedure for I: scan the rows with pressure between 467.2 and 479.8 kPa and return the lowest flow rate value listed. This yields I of 2.18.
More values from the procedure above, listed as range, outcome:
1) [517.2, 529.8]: 2.37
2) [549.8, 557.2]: 2.52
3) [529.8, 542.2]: 2.65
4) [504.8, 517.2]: 2.42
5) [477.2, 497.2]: 2.13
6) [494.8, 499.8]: 2.2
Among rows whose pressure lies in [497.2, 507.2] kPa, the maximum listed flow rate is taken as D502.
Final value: 2.56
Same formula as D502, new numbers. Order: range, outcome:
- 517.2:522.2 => 2.49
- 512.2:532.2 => 2.86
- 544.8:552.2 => 2.61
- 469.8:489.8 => 2.39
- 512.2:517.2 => 2.51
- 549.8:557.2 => 2.72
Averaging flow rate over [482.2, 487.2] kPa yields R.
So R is 2.28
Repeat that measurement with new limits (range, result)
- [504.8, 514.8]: 2.49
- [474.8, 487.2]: 2.28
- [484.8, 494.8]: 2.27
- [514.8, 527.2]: 2.5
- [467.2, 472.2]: 2.22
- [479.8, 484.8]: 2.31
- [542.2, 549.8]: 2.64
